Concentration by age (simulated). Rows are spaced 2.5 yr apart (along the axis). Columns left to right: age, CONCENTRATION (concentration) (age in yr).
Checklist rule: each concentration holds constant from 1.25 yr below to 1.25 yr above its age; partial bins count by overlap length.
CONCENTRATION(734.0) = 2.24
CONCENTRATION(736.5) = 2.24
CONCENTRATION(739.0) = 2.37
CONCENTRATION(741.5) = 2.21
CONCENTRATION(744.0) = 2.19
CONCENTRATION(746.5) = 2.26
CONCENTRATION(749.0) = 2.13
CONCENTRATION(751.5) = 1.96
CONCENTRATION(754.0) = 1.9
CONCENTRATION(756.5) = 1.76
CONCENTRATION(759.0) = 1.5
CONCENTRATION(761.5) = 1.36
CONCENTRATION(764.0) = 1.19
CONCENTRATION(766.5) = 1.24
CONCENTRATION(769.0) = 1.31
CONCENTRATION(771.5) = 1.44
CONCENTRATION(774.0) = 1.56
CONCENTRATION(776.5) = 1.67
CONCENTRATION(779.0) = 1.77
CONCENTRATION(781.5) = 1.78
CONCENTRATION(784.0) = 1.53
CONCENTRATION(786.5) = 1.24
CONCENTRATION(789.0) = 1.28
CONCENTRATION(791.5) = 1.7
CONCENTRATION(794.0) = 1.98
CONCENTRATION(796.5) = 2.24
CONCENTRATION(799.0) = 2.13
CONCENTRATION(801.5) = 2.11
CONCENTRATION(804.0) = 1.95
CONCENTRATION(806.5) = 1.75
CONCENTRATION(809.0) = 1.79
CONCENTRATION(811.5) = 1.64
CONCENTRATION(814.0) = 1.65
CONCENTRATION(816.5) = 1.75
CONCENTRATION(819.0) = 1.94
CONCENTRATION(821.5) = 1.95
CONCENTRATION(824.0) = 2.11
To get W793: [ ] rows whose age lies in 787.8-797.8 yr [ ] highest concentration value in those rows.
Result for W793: 2.24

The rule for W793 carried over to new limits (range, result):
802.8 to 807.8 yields 1.95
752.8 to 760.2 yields 1.9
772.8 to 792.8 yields 1.78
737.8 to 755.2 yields 2.37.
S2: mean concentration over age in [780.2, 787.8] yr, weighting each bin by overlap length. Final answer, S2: 1.52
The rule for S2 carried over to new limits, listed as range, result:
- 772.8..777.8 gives 1.62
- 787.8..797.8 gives 1.8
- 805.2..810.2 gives 1.77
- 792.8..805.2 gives 2.08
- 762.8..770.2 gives 1.25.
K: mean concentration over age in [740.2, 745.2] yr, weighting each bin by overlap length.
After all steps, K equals 2.2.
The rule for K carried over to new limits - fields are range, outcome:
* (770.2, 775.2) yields 1.5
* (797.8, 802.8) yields 2.12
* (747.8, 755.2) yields 2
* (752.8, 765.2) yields 1.54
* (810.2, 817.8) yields 1.68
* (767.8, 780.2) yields 1.55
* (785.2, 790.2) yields 1.26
